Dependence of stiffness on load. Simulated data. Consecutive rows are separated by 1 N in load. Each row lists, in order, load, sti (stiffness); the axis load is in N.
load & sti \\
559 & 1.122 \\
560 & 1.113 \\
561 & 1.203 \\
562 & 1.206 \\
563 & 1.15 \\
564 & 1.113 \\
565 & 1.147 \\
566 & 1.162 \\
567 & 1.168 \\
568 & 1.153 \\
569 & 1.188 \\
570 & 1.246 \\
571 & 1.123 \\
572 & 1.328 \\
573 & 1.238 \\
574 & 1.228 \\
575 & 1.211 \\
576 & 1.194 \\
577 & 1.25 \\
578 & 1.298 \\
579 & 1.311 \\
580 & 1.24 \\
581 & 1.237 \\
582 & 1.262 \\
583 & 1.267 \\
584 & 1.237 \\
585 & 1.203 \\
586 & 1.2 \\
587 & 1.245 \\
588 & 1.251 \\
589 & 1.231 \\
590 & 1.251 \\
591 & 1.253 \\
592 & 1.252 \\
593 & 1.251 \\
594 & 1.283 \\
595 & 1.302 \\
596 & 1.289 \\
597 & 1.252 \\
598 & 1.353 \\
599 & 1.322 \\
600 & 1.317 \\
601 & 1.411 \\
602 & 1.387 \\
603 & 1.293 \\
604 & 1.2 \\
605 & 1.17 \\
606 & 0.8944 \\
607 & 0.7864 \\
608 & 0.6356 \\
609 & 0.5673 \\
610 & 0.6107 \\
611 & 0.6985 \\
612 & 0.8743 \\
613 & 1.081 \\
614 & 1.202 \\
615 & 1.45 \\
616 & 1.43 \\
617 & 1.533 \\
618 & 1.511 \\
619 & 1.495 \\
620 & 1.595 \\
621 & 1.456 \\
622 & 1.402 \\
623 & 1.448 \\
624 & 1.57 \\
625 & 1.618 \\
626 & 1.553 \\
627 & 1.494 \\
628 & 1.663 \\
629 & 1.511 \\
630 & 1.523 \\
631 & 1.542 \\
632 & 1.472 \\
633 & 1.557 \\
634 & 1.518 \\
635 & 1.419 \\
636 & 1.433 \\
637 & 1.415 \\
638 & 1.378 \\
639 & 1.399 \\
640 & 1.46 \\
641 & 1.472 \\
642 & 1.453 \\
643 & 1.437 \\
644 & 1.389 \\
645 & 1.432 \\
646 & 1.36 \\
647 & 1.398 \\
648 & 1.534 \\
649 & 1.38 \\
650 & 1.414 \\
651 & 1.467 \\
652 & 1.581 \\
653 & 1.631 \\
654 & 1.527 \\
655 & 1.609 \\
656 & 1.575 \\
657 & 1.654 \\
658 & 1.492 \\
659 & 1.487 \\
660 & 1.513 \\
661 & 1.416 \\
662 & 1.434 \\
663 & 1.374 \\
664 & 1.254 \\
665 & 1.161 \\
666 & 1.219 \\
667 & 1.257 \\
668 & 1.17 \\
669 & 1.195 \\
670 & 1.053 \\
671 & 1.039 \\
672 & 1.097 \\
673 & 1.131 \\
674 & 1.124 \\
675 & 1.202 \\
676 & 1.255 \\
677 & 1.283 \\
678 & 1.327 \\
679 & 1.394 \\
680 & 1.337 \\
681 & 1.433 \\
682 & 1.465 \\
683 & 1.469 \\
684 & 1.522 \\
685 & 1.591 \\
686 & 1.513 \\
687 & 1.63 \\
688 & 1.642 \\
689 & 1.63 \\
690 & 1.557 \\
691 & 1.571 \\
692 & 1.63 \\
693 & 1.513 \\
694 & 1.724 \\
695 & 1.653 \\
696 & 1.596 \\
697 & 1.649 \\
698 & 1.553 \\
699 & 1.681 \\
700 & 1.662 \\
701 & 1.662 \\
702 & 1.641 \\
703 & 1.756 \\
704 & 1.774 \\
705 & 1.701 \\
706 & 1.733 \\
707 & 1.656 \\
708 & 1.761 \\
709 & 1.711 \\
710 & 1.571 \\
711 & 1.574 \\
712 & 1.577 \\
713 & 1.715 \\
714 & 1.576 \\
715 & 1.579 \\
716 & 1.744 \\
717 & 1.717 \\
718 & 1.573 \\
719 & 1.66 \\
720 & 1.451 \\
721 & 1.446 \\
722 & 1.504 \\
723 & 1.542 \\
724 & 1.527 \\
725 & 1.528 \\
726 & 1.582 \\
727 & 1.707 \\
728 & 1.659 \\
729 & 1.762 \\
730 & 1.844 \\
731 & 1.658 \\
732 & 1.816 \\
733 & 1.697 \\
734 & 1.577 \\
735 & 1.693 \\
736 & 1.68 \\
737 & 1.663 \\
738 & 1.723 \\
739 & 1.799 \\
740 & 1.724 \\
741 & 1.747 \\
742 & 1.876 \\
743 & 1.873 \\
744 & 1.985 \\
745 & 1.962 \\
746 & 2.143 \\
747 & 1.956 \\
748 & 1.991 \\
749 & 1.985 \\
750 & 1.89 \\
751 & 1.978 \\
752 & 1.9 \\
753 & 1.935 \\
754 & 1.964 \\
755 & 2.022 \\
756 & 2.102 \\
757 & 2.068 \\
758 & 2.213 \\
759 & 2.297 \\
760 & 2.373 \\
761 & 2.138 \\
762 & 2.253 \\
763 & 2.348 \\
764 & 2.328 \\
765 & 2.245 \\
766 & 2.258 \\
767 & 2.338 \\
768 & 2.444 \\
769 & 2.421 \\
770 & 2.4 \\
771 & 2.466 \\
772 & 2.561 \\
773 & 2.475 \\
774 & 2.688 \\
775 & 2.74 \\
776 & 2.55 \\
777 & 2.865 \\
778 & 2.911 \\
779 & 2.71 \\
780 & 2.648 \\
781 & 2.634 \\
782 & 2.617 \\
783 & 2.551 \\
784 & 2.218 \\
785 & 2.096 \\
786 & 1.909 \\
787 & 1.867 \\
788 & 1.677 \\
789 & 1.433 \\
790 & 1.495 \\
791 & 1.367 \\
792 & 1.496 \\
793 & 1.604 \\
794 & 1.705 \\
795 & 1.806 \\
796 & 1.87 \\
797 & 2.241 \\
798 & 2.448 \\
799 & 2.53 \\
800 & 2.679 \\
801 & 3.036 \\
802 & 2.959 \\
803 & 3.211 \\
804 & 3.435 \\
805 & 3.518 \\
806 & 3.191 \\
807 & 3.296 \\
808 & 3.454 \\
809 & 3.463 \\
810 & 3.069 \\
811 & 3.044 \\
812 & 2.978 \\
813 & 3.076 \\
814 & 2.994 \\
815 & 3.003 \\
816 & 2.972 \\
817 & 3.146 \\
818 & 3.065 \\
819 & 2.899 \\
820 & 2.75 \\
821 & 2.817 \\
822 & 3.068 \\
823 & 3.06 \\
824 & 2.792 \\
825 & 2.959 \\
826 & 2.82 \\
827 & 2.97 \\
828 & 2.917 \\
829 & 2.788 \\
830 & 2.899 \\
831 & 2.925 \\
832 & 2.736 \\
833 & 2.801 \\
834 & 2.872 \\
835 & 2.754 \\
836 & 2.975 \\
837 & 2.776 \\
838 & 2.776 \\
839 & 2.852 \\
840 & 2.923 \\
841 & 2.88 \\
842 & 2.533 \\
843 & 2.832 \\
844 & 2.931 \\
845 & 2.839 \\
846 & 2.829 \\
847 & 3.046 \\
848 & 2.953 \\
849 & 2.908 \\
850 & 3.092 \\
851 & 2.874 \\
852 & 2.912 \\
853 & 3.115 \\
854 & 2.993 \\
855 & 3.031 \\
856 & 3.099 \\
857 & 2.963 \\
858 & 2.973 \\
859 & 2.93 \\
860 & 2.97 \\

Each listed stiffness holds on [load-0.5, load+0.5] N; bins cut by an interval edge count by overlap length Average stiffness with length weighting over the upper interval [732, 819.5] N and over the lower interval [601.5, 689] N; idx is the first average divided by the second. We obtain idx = 1.7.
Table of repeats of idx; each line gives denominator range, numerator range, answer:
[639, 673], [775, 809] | 1.76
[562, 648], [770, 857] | 2.11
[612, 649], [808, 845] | 2.01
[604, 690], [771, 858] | 2.00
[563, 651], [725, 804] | 1.64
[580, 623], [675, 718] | 1.30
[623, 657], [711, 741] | 1.10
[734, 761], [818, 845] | 1.47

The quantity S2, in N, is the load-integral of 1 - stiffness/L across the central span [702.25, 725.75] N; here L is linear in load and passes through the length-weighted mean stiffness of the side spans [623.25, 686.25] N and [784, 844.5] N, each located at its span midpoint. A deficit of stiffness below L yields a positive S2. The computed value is 3.2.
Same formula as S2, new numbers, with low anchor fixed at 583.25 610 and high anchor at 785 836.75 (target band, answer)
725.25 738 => 2.6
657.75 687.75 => 6.7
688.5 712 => 3.1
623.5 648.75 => -0.5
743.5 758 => 1.7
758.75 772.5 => 0.1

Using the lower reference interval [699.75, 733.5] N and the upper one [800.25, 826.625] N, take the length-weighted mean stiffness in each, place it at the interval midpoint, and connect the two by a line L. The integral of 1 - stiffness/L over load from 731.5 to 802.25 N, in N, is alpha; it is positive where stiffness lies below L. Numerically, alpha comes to 7.2 N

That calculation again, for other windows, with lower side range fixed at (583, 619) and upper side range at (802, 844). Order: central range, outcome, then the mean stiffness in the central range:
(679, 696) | 3.01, 1.55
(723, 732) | 2.23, 1.66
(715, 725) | 2.68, 1.57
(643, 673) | 4.71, 1.38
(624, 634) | -0.98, 1.55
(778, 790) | 2.01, 2.21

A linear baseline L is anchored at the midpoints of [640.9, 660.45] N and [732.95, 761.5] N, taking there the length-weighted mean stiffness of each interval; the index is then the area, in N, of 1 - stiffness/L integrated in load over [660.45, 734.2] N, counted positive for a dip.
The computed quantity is 8.20 N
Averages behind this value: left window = 1.49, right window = 1.93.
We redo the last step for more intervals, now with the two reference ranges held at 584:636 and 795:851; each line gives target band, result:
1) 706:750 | 9.6 N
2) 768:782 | -0.4 N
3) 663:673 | 3.2 N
